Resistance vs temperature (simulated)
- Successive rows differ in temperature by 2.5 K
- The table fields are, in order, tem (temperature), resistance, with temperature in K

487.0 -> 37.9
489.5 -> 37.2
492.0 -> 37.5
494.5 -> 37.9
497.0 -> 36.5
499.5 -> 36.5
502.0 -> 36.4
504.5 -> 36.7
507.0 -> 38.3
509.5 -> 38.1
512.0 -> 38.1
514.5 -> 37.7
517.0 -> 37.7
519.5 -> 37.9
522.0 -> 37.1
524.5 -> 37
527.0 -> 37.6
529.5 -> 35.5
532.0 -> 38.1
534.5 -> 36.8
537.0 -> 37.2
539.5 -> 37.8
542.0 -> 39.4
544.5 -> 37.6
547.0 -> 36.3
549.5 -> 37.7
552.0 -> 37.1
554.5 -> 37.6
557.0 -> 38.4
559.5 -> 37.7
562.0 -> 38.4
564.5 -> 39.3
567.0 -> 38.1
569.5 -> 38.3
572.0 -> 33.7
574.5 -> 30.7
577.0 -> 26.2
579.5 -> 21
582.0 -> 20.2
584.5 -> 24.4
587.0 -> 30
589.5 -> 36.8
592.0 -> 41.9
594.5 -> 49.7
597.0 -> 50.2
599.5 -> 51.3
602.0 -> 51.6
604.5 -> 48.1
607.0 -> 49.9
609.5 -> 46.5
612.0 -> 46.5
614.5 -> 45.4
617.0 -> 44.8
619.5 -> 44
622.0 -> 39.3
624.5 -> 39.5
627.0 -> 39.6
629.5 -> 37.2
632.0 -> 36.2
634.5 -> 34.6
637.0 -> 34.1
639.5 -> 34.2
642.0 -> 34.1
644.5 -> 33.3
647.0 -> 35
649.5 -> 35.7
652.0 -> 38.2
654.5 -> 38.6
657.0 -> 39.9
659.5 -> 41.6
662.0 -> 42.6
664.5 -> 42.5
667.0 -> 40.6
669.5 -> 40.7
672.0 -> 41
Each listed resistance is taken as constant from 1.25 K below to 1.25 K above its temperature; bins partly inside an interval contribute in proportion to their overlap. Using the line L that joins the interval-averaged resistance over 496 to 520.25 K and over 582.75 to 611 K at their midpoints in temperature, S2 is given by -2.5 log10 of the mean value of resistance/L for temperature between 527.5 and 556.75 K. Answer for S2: 0.06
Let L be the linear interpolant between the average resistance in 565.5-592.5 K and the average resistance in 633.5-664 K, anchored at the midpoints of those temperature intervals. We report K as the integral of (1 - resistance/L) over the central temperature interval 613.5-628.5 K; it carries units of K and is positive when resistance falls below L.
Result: -3.2 K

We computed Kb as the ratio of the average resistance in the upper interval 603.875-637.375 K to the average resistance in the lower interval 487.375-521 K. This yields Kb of 1.1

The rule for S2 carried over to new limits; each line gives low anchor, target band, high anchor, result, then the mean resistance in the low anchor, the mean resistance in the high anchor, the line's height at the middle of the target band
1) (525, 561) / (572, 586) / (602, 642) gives 0.47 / 37.5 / 41.4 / 39.3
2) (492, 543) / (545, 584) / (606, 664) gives 0.13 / 37.4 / 39.6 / 38.3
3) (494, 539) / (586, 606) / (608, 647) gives -0.17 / 37.3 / 39.2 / 38.7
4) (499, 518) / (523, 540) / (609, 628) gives 0.04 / 37.5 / 43.1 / 38.7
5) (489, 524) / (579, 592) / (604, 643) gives 0.37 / 37.4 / 40.8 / 39.7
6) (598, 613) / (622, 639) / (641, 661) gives 0.15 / 49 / 37.2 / 42.5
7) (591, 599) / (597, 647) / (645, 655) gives 0.02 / 47.8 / 36.5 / 42.2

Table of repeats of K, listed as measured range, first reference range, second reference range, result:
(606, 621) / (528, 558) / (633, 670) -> -3.4 K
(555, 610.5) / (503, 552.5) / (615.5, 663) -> -0.7 K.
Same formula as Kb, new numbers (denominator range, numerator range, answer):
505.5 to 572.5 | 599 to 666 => 1.08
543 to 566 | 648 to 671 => 1.06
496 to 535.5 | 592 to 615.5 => 1.30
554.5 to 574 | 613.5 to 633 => 1.09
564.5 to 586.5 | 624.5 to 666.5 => 1.26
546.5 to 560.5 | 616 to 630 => 1.09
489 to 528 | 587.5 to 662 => 1.10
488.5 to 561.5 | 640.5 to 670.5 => 1.03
